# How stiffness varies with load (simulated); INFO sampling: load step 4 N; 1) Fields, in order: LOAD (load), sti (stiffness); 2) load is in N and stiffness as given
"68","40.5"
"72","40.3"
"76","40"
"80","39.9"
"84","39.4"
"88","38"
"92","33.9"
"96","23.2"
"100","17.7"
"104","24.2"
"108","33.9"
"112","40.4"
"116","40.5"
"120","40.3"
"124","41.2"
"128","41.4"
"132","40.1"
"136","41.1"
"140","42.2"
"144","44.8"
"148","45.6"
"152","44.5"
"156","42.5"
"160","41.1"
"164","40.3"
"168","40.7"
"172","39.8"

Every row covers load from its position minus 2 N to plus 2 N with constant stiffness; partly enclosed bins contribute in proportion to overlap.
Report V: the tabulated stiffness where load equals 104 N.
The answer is 24.2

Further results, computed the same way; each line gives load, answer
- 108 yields 33.9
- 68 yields 40.5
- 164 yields 40.3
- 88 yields 38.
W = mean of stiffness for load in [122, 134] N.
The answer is 40.9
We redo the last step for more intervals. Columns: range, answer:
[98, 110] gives 25.3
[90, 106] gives 24.8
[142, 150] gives 45.2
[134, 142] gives 41.7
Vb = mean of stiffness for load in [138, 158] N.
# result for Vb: 43.9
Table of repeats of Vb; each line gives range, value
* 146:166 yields 42.8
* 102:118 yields 34.8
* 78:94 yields 37.8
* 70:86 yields 39.9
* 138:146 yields 43.5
